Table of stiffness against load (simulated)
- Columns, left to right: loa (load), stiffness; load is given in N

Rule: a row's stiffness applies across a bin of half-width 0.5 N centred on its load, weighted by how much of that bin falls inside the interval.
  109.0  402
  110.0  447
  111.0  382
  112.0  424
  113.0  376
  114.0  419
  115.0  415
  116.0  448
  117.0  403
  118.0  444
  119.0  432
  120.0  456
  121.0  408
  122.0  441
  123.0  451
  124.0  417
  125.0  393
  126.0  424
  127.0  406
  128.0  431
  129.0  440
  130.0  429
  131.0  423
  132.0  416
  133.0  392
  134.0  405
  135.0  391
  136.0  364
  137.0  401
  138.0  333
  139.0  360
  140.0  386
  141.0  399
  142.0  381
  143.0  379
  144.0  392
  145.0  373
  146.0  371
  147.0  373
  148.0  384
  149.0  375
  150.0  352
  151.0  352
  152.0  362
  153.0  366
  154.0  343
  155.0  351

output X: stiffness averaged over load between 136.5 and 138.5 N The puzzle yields 367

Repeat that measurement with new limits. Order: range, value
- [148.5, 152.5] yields 360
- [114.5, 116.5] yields 432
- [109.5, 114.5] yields 410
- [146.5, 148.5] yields 378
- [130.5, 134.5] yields 409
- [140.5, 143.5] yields 386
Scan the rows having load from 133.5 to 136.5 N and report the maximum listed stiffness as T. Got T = 405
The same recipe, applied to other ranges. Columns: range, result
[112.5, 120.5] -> 456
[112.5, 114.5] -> 419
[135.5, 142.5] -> 401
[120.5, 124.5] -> 451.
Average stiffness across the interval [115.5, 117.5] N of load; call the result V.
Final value 426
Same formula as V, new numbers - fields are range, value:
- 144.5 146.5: 372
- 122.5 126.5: 421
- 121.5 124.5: 436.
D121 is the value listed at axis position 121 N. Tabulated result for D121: 408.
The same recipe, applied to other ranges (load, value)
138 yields 333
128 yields 431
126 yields 424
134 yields 405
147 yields 373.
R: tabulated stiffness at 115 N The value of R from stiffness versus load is 415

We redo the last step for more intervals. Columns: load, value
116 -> 448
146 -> 371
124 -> 417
